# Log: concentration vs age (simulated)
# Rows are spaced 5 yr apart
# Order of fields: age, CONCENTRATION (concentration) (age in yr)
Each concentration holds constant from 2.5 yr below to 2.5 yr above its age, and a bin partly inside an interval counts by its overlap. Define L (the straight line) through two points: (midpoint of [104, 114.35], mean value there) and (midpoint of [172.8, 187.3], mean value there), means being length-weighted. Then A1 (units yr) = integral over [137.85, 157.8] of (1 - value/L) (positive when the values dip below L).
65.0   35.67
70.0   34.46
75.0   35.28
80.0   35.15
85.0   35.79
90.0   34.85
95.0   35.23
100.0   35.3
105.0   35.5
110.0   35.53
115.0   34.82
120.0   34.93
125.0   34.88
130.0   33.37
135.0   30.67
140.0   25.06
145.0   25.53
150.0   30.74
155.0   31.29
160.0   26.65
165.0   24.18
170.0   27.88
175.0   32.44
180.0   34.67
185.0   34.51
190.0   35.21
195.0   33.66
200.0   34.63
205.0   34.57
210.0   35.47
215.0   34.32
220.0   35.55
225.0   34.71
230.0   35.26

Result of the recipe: 3.7 yr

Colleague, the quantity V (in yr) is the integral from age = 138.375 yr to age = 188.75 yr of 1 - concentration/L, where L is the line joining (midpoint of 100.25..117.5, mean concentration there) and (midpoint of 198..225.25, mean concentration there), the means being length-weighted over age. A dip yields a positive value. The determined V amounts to 7.98 yr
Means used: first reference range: 35.3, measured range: 29.5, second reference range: 34.9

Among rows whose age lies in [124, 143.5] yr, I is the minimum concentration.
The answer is 25.06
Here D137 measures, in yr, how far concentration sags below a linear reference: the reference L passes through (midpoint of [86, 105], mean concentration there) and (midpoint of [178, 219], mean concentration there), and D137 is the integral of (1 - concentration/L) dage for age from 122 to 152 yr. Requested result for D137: 4.2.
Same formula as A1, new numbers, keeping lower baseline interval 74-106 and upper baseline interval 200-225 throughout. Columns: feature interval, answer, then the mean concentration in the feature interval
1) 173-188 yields 0.4 yr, 34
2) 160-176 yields 3.4 yr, 27.5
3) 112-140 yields 1.7 yr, 33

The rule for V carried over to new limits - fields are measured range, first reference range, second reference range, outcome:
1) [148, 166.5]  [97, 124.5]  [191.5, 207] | 3.40 yr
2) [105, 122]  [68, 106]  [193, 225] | -0.03 yr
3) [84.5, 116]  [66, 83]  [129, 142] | -2.52 yr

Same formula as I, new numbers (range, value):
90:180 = 24.18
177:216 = 33.66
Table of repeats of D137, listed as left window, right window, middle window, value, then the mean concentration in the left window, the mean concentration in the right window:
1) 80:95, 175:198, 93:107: -0.08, 35.3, 34.3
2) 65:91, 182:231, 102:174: 8.52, 35.2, 34.8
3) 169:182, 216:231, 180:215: -1.32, 32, 35.1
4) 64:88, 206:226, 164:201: 2.84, 35.2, 35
